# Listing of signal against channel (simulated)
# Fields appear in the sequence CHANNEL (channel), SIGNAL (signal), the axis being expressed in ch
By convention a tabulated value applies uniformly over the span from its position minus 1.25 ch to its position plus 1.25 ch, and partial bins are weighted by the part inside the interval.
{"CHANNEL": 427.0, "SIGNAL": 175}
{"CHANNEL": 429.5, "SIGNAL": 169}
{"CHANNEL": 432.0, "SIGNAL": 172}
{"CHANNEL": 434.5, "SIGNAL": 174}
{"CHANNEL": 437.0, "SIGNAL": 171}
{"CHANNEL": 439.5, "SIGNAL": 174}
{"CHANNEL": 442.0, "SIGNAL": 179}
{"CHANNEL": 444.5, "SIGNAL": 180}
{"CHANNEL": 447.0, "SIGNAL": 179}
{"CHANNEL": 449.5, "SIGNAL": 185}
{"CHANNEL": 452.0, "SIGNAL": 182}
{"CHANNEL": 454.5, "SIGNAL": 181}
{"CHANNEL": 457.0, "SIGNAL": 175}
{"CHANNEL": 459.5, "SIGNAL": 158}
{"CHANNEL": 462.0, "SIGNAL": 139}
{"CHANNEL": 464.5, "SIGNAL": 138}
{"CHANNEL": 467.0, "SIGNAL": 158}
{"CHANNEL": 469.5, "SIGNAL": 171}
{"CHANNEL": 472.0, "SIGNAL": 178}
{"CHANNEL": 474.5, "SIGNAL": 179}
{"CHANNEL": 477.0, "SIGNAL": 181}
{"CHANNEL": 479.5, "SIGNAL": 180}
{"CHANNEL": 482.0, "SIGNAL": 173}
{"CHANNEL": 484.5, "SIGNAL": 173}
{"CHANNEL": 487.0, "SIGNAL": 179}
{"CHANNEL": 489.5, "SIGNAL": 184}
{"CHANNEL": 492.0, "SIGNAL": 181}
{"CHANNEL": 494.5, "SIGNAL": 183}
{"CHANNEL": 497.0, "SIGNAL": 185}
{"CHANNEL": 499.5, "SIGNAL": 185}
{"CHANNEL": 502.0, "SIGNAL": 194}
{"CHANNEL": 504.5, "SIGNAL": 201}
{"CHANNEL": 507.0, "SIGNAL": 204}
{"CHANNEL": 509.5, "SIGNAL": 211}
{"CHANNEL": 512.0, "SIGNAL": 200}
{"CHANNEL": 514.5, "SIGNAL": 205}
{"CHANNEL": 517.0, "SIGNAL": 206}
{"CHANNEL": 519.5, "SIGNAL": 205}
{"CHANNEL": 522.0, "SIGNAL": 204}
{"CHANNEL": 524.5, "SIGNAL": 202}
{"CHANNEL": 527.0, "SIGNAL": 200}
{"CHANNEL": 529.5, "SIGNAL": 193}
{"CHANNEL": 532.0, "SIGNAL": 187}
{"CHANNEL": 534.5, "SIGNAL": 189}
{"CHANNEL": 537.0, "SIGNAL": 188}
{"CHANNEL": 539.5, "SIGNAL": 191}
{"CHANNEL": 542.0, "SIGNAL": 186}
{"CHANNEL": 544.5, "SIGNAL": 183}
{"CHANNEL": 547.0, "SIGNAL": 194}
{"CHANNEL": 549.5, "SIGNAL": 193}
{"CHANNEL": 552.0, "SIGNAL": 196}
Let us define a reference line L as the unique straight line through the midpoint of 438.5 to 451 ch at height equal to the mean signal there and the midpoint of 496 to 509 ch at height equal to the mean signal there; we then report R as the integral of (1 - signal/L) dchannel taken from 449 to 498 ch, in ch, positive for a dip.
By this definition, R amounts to 3.8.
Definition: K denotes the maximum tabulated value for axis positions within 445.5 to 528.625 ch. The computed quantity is 211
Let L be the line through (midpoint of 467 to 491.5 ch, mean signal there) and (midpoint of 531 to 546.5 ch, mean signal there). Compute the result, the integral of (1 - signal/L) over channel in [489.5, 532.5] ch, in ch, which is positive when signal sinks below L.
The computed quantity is -3.3 ch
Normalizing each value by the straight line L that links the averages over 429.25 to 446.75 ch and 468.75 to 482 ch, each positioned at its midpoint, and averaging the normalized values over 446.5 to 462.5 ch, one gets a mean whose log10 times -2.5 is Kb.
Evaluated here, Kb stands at 0.02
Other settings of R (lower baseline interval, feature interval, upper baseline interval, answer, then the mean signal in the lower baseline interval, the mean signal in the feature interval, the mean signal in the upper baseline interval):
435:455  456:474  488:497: 2.0 ch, 179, 160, 183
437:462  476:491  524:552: 0.2 ch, 175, 178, 191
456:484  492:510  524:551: -1.5 ch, 166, 193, 191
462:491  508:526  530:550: -2.2 ch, 171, 205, 189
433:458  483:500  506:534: 1.0 ch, 178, 181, 201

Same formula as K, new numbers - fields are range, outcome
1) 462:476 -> 179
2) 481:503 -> 194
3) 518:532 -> 205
